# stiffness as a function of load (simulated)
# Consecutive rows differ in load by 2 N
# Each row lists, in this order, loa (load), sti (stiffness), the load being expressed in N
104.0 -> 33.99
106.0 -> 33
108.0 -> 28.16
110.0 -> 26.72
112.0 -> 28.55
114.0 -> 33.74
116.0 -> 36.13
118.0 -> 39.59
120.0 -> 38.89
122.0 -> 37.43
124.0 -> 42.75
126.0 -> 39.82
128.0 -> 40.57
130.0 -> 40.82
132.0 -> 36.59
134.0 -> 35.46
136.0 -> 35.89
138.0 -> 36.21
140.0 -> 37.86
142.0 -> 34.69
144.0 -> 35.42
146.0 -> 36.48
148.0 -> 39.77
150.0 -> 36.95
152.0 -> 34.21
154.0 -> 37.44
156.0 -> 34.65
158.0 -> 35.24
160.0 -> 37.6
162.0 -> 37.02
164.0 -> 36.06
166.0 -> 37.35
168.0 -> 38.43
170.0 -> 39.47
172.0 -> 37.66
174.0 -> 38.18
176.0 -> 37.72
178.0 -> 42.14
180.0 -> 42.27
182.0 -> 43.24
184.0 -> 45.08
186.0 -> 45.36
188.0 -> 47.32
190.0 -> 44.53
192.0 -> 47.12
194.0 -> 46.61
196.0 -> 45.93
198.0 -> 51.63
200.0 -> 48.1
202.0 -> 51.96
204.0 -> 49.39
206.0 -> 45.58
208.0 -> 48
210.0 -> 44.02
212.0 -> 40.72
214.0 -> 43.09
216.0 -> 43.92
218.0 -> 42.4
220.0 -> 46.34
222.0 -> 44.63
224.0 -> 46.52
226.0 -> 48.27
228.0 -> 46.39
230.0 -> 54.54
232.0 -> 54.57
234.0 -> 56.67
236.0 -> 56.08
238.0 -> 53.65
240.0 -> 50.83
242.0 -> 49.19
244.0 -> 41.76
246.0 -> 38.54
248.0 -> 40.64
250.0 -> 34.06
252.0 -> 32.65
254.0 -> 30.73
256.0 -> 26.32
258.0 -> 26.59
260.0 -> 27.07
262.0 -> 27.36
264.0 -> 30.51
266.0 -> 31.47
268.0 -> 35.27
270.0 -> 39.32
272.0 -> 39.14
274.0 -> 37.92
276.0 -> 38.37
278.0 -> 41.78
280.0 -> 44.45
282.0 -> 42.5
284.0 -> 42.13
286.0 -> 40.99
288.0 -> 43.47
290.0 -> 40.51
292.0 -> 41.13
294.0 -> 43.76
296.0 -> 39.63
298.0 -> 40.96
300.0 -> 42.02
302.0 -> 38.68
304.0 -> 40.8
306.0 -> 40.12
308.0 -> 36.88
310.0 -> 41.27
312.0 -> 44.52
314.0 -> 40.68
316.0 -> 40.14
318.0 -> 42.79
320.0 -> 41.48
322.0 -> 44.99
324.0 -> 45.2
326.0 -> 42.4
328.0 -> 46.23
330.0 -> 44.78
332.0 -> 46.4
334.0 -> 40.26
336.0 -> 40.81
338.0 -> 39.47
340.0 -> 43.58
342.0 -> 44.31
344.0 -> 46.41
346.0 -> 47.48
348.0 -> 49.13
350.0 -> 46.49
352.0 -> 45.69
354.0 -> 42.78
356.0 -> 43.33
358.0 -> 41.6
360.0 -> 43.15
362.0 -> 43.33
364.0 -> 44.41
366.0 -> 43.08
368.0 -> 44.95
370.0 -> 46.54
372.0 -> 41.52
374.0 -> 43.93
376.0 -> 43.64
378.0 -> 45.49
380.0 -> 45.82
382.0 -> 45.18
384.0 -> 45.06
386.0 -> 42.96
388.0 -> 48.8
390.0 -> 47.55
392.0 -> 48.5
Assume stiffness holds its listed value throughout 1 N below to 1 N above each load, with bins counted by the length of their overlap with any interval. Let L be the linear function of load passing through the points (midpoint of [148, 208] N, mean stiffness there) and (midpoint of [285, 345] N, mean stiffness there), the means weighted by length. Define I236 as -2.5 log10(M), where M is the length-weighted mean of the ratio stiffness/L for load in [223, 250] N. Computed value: -0.16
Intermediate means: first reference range 41.9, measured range 48.5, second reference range 42.2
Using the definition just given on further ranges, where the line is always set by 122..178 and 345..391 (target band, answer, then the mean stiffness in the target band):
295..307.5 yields 0.062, 40.2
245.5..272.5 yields 0.253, 32.6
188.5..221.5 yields -0.174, 46.2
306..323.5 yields 0.037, 41.6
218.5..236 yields -0.237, 49.9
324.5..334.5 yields -0.017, 44.3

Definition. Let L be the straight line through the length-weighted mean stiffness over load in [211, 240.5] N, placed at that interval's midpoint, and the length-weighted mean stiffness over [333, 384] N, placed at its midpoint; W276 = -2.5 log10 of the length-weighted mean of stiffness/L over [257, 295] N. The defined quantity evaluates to 0.24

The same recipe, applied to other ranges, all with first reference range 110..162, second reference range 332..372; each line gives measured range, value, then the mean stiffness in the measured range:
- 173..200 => -0.16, 44.5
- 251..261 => 0.38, 28.7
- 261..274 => 0.20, 34.2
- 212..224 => -0.12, 44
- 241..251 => -0.01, 40.8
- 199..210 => -0.23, 48.2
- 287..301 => 0.01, 41.6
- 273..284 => 0.01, 41.1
